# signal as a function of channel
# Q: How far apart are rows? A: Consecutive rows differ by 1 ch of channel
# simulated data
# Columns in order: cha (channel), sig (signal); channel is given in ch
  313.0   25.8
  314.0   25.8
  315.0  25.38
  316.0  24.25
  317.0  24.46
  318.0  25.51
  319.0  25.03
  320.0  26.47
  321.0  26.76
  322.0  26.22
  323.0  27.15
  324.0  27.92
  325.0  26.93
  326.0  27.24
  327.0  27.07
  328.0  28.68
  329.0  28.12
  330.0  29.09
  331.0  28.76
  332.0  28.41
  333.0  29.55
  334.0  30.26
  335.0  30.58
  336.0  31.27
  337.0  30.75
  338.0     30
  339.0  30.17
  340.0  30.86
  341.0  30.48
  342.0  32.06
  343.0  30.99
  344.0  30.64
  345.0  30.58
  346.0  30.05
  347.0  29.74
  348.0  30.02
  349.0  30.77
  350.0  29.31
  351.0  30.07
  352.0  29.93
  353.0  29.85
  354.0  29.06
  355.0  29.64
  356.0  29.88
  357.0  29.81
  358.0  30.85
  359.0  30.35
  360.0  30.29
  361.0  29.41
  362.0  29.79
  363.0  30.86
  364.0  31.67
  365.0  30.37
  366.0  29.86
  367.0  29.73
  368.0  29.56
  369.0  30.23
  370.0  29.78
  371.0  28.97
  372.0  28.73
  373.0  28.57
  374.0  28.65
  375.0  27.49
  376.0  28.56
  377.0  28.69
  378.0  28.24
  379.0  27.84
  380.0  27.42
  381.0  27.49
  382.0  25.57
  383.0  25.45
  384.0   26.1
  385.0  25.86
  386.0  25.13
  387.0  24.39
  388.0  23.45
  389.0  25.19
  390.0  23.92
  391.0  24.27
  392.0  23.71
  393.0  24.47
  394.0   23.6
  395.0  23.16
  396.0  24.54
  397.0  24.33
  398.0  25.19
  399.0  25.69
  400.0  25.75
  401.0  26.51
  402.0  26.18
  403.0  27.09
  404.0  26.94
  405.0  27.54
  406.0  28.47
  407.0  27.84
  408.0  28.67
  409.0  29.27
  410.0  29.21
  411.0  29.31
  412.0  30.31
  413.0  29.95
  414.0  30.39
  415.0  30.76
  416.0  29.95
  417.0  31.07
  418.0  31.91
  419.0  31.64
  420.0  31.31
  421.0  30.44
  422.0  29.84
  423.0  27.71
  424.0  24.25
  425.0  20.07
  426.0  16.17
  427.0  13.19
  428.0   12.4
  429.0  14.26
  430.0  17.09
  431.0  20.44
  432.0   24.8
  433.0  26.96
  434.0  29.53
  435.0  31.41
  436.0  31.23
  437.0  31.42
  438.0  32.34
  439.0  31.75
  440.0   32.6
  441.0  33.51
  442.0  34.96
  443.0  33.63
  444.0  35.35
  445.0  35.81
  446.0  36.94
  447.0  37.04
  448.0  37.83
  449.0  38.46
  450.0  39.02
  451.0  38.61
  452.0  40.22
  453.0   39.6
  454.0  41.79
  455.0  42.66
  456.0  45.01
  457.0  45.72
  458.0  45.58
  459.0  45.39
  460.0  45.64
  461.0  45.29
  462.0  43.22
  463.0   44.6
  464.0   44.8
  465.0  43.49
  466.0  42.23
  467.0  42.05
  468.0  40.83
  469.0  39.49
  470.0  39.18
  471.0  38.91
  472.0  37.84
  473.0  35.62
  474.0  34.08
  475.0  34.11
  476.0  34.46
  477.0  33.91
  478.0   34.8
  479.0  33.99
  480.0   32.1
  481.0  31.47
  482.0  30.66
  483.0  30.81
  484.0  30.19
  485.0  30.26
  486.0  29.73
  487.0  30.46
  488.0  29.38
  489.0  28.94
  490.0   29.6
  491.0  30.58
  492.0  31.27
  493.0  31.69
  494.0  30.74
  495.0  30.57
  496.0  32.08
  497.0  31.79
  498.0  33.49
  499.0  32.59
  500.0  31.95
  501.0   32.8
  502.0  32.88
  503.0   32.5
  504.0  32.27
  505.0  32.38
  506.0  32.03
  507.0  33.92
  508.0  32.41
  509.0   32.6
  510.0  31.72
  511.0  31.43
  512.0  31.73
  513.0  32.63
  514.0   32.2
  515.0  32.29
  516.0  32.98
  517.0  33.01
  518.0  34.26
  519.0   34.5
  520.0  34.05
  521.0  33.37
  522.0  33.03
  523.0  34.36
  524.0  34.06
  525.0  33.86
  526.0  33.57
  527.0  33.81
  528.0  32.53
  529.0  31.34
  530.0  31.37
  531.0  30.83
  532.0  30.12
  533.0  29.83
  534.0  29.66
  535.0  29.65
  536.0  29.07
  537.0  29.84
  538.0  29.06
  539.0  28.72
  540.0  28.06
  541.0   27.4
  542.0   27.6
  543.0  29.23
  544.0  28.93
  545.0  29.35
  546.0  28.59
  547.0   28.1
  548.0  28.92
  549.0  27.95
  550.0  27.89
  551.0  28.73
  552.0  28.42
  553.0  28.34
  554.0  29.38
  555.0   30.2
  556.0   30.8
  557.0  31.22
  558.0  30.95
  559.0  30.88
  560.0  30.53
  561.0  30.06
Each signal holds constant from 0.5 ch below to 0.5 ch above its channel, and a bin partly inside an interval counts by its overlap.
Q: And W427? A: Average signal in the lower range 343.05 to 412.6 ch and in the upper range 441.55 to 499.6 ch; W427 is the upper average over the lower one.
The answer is 1.31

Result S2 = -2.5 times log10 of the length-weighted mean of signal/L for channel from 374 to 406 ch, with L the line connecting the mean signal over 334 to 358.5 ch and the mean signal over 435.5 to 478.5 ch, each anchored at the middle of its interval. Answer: 0.28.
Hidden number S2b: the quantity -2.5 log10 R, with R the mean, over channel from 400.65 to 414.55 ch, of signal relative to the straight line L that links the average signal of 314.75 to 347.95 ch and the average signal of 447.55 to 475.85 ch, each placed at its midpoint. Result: 0.252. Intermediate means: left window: 28.6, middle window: 28.4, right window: 41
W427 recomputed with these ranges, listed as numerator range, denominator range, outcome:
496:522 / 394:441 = 1.22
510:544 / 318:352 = 1.08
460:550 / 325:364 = 1.10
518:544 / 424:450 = 1.09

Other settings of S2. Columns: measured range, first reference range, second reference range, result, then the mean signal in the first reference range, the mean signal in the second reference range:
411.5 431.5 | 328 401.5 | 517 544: 0.17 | 28.4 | 31.3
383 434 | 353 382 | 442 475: 0.31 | 29.3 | 40.3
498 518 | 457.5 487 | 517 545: 0.04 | 37.6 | 31.2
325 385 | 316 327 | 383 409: -0.13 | 26.3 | 25.6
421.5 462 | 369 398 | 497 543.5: -0.14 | 26.3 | 31.8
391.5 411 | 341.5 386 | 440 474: 0.27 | 29.2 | 40.1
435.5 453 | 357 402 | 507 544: -0.21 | 27.3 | 31.6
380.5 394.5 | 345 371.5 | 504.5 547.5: 0.21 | 30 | 31.4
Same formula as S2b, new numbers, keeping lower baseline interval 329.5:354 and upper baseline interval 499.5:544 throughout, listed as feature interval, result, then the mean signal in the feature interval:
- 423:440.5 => 0.27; 24.2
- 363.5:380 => 0.05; 29.1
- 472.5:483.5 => -0.07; 33.3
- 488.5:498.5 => 0.01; 31.1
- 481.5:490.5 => 0.05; 30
